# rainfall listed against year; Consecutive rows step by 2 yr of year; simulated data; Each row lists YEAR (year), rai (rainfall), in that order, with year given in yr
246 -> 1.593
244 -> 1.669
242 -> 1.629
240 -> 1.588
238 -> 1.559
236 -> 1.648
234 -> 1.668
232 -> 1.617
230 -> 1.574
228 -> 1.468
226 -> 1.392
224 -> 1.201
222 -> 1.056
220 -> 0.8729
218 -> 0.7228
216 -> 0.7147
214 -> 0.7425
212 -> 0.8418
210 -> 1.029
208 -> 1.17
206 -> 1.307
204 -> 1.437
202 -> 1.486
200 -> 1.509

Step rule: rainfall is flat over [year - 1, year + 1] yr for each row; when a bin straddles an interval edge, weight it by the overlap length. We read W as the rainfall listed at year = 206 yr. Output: 1.307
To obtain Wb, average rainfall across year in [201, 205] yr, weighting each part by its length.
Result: 1.46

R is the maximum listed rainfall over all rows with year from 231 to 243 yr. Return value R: 1.668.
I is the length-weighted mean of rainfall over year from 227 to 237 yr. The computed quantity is 1.59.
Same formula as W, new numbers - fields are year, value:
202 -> 1.486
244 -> 1.669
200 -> 1.509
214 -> 0.7425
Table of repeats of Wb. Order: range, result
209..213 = 0.935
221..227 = 1.22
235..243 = 1.61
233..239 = 1.62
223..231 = 1.41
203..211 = 1.24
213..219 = 0.727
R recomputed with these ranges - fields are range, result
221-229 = 1.468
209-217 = 1.029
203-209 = 1.437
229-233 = 1.617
